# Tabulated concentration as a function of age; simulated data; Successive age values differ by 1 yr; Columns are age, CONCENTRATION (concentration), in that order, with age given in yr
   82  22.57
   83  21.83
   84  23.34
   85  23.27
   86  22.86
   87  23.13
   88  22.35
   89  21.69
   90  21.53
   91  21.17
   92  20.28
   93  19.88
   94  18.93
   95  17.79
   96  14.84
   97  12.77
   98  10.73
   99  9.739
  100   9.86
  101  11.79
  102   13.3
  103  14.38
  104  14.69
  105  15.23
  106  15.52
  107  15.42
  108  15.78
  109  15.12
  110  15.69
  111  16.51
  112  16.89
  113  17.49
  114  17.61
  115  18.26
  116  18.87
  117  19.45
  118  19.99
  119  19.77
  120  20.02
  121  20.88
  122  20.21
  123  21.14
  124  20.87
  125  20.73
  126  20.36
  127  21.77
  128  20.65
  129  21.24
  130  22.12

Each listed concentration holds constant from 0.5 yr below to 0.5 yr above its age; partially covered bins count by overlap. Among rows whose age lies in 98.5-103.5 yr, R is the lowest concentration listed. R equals 9.739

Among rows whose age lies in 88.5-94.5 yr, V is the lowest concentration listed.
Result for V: 18.93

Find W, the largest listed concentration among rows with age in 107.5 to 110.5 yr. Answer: 15.78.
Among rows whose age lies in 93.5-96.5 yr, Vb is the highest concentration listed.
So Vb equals 18.93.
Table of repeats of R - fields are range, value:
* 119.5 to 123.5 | 20.02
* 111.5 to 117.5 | 16.89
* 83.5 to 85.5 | 23.27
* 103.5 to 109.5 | 14.69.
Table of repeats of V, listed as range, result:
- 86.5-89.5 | 21.69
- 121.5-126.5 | 20.21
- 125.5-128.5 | 20.36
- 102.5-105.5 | 14.38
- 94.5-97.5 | 12.77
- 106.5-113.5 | 15.12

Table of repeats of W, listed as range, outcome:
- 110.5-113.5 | 17.49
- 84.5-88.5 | 23.27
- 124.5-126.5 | 20.73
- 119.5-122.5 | 20.88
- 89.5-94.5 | 21.53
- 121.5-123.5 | 21.14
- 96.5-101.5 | 12.77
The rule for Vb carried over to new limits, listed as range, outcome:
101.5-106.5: 15.52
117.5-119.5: 19.99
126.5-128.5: 21.77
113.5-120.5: 20.02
